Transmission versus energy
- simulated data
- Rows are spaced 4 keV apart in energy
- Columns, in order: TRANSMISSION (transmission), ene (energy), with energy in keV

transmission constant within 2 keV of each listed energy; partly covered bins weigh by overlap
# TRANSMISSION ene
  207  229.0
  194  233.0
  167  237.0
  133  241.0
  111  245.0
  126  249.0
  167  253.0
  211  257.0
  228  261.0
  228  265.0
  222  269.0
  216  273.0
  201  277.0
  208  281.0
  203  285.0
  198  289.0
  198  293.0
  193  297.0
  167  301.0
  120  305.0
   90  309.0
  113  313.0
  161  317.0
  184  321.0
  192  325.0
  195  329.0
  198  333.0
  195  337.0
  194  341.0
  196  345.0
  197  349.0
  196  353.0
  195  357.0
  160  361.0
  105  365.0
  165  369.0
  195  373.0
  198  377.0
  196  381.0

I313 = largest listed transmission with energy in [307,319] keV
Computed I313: 161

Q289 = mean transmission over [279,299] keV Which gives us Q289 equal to 200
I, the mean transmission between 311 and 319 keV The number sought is 137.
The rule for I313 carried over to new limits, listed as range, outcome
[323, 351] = 198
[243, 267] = 228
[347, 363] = 197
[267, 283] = 222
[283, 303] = 203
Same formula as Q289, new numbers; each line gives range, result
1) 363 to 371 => 135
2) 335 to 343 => 194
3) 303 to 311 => 105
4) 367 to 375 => 180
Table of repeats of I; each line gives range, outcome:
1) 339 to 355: 196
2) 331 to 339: 196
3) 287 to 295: 198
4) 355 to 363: 178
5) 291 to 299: 196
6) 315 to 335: 186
